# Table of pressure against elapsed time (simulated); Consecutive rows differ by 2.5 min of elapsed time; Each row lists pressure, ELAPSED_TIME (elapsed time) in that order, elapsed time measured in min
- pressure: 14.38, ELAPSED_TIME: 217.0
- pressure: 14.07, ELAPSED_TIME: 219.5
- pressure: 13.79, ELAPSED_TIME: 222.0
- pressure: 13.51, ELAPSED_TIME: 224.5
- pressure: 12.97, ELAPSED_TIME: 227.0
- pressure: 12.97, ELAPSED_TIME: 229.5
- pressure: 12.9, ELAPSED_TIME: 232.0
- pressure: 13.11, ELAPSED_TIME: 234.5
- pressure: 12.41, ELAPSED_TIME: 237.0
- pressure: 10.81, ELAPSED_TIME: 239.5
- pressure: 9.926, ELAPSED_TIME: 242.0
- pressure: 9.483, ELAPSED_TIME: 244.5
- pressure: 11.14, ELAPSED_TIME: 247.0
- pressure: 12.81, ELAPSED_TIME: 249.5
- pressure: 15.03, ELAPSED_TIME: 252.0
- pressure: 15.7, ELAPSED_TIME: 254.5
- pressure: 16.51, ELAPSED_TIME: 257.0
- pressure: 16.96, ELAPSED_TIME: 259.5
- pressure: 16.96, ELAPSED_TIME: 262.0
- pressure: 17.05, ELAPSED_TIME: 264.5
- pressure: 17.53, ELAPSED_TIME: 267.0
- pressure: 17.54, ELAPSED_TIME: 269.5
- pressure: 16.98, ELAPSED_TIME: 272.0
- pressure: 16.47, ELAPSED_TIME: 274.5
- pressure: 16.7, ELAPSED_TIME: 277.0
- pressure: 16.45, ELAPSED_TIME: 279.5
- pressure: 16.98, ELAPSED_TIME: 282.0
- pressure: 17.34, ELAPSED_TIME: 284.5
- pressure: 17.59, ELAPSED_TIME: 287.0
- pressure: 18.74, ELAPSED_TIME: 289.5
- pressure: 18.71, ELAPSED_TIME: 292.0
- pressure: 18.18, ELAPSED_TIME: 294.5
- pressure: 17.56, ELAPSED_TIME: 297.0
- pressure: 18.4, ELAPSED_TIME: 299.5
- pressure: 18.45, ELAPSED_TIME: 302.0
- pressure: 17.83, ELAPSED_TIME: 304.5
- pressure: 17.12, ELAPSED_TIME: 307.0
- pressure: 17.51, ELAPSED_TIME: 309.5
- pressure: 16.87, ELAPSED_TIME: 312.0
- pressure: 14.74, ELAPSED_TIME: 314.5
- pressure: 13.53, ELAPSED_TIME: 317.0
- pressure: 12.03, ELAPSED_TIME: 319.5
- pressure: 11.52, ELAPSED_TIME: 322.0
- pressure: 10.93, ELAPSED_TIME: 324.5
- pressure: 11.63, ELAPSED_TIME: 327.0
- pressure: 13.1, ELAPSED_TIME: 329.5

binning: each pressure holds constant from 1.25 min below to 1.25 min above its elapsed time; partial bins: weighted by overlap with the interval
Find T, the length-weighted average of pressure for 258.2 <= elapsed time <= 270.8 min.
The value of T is 17.2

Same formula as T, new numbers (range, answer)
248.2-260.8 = 15.4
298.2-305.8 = 18.2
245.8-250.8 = 12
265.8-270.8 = 17.5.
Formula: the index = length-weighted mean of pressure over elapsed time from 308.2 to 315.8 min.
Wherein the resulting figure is 16.4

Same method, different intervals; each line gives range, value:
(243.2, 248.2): 10.3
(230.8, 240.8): 12.3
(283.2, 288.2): 17.5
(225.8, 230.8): 13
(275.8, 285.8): 16.9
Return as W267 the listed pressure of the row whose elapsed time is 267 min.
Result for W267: 17.53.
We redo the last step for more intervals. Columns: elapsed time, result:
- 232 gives 12.9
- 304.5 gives 17.83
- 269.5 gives 17.54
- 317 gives 13.53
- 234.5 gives 13.11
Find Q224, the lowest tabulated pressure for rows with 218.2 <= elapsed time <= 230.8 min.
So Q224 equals 12.97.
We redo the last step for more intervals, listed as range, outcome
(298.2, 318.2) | 13.53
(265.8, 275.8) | 16.47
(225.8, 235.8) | 12.9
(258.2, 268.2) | 16.96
